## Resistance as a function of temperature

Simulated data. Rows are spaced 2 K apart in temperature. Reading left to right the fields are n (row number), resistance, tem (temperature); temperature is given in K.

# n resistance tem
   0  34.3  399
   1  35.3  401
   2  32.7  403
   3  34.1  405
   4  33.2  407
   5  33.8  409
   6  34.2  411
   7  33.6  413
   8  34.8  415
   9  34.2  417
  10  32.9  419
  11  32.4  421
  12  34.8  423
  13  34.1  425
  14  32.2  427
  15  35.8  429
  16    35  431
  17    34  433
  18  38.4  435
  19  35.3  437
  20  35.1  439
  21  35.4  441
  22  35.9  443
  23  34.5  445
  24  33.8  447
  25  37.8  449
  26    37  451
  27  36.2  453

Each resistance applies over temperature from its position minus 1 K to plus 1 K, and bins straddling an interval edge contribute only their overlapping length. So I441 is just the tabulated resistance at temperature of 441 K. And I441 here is 35.4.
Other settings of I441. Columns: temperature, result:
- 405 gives 34.1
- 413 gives 33.6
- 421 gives 32.4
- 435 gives 38.4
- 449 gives 37.8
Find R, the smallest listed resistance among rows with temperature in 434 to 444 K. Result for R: 35.1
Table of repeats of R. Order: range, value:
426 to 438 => 32.2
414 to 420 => 32.9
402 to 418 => 32.7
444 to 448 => 33.8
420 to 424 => 32.4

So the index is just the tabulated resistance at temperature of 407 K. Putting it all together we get 33.2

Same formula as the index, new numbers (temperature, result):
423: 34.8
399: 34.3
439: 35.1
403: 32.7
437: 35.3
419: 32.9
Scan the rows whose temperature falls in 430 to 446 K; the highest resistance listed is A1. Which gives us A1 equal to 38.4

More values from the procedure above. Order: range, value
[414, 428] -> 34.8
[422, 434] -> 35.8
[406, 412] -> 34.2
